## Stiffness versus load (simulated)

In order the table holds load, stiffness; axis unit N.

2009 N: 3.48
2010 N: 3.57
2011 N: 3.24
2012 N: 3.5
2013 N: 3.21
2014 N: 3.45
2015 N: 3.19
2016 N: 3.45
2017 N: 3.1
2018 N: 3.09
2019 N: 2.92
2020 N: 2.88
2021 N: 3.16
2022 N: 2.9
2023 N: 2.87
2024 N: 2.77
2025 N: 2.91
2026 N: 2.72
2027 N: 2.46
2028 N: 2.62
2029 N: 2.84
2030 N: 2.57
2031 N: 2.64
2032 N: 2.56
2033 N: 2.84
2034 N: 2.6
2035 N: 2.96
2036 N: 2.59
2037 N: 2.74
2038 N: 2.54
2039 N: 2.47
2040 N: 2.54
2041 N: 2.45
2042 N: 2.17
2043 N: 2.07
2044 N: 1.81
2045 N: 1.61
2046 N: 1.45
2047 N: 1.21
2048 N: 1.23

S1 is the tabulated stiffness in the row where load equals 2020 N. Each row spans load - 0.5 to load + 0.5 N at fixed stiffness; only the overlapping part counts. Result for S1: 2.88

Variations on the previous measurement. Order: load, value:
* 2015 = 3.19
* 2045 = 1.61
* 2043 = 2.07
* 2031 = 2.64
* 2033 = 2.84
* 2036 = 2.59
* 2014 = 3.45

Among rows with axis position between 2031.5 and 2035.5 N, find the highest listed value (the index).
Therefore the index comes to 2.96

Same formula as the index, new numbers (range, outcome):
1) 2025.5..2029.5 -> 2.84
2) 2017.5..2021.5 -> 3.16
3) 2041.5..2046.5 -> 2.17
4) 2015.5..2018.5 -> 3.45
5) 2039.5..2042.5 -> 2.54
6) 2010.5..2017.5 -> 3.5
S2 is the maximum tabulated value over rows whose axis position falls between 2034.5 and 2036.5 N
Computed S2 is 2.96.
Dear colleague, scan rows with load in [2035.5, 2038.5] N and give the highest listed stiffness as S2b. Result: 2.74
